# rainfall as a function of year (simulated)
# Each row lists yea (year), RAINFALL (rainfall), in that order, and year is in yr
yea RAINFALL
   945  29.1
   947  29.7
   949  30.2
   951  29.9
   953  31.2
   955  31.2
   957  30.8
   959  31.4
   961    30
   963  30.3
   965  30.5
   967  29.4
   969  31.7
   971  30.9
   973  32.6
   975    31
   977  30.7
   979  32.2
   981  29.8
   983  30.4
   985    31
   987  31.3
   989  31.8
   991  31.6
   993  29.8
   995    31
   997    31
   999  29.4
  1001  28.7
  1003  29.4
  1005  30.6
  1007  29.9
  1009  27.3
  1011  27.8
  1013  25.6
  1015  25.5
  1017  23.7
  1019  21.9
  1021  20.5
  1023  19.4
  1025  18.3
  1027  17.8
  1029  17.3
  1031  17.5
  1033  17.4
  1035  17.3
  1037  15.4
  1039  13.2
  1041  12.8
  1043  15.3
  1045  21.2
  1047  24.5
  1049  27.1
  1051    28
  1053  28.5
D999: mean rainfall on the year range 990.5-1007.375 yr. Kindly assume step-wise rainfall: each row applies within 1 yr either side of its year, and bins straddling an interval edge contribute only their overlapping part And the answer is 30.1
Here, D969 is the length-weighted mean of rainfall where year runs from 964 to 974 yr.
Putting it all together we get 31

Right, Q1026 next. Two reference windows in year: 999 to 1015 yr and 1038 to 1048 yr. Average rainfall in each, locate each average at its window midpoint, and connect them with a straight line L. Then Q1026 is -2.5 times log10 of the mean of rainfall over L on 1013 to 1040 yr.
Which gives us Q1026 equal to 0.18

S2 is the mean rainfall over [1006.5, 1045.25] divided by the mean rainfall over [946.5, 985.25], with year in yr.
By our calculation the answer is 0.65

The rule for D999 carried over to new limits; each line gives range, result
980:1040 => 25.1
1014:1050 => 19.2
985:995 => 31.1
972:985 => 31.1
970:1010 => 30.5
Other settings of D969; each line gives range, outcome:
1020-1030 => 18.7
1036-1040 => 14.3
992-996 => 30.4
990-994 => 30.7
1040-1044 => 14.1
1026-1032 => 17.5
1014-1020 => 23.7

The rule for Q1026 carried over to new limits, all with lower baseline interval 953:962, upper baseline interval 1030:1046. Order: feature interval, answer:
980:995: -0.21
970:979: -0.13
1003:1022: -0.24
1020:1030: 0.00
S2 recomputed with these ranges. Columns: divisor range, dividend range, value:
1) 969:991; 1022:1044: 0.53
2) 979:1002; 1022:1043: 0.54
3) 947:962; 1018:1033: 0.62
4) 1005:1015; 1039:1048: 0.64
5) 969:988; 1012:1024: 0.73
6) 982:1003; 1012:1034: 0.67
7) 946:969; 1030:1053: 0.64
